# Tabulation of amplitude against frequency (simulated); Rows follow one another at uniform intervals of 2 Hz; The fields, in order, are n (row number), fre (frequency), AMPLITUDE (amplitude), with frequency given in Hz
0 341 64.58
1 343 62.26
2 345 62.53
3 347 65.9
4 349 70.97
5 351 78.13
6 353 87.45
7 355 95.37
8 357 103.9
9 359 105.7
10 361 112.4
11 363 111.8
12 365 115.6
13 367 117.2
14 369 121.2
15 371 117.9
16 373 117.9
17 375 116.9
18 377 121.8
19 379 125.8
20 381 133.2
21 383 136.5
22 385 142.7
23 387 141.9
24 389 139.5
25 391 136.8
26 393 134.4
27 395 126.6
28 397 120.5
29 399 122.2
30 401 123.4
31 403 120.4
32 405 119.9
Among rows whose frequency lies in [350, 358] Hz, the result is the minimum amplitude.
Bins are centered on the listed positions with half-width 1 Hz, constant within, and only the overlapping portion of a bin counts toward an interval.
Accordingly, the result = 78.13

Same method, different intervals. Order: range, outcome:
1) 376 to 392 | 121.8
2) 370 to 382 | 116.9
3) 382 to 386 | 136.5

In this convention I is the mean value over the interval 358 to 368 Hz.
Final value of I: 113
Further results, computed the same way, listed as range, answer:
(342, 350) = 65.4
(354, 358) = 99.6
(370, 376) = 118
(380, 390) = 139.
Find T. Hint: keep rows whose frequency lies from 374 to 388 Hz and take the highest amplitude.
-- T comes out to 142.7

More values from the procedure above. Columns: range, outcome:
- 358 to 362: 112.4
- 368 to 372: 121.2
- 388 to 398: 139.5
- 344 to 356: 95.37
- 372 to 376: 117.9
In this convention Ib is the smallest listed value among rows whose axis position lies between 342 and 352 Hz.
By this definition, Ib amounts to 62.26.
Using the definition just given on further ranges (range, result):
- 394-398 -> 120.5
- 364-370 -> 115.6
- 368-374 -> 117.9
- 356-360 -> 103.9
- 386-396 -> 126.6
